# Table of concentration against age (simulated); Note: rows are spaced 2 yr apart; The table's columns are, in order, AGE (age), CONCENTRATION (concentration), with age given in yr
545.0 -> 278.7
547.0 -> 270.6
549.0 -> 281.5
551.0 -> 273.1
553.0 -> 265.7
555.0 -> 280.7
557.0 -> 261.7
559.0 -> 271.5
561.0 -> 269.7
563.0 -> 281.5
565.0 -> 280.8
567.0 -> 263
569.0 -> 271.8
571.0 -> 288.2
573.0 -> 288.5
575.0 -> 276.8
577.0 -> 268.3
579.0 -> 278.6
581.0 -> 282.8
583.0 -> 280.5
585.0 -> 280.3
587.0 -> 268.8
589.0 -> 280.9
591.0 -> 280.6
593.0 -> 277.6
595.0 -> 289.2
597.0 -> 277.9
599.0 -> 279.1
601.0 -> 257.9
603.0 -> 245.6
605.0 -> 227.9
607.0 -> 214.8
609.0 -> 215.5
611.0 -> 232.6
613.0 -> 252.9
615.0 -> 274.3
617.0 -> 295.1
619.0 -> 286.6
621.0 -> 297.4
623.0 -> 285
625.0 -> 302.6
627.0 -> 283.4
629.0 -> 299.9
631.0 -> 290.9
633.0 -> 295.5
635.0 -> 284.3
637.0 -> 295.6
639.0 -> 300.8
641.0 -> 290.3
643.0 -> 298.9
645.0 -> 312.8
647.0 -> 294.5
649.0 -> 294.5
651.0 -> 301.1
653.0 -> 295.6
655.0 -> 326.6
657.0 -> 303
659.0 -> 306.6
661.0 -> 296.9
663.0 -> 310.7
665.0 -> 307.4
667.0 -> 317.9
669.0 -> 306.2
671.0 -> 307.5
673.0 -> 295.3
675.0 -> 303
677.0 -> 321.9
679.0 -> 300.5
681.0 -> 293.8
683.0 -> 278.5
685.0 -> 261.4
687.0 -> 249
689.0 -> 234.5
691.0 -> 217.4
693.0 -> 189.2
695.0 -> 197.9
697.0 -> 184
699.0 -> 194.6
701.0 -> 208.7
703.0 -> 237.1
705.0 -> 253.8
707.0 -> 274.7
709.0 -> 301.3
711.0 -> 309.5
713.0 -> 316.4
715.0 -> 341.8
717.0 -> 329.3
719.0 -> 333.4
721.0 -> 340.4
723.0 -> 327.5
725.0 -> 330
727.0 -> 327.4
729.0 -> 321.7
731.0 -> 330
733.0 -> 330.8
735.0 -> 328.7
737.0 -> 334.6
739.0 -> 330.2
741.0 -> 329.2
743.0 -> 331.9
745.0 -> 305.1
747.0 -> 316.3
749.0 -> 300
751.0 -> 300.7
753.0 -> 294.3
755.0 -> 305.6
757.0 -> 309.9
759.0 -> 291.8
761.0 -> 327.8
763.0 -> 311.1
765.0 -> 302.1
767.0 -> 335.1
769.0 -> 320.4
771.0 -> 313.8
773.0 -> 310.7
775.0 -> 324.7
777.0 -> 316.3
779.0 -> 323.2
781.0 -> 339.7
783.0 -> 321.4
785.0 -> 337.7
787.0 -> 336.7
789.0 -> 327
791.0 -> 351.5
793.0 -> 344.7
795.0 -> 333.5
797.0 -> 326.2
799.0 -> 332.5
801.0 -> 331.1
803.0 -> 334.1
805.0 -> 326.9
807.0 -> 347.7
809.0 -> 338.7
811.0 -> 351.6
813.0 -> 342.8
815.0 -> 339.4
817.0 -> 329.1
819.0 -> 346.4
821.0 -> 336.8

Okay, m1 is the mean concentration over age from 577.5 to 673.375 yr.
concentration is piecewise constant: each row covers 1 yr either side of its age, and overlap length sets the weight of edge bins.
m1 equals 285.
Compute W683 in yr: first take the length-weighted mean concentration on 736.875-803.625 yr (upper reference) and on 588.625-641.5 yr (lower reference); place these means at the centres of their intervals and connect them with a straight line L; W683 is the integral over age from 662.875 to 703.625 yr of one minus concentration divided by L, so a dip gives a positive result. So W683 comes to 4.5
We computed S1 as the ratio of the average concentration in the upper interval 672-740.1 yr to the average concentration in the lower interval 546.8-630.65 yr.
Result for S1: 1.05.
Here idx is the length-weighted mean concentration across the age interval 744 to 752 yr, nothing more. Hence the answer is 306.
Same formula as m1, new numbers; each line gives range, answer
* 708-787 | 321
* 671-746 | 289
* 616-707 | 280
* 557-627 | 271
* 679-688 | 274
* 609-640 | 283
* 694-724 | 277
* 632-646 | 297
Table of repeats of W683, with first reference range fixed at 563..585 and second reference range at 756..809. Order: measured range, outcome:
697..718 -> 2.5 yr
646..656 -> -0.2 yr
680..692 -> 1.9 yr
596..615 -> 2.6 yr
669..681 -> -0.1 yr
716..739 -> -1.2 yr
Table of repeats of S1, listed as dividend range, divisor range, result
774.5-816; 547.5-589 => 1.21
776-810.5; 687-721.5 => 1.28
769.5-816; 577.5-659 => 1.18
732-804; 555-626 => 1.19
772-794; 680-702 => 1.45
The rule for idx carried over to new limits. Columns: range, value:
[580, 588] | 278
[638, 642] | 296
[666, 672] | 311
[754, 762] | 309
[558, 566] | 276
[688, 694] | 214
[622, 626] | 294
